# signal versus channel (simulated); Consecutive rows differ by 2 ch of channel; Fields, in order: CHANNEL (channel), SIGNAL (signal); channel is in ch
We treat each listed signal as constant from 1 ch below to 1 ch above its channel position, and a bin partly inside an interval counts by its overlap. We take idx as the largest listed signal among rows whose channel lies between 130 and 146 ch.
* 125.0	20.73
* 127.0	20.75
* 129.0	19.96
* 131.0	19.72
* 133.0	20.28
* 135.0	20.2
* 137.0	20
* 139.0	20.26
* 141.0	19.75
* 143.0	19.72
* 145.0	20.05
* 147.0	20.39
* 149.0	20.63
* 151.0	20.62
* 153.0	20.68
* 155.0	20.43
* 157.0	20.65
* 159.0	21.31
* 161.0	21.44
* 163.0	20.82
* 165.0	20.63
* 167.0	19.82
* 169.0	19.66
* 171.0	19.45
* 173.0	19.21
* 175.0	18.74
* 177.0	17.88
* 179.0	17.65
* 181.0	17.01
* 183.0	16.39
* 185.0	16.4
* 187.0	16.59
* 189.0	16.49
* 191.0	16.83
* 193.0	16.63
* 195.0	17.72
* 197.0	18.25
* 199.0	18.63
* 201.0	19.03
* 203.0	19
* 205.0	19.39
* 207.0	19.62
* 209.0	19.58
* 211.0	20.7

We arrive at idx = 20.28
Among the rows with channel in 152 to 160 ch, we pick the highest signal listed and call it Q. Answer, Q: 21.31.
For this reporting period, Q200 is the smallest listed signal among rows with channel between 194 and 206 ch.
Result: 17.72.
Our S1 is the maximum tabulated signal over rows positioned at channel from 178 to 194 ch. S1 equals 17.65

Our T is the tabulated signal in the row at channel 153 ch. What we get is 20.68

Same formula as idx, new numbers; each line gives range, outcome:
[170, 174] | 19.45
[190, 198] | 18.25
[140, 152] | 20.63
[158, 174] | 21.44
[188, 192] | 16.83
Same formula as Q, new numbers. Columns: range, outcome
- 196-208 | 19.62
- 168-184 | 19.66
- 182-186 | 16.4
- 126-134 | 20.75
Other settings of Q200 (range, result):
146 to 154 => 20.39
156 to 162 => 20.65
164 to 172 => 19.45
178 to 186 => 16.39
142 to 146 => 19.72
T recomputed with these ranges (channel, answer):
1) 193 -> 16.63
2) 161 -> 21.44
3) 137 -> 20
